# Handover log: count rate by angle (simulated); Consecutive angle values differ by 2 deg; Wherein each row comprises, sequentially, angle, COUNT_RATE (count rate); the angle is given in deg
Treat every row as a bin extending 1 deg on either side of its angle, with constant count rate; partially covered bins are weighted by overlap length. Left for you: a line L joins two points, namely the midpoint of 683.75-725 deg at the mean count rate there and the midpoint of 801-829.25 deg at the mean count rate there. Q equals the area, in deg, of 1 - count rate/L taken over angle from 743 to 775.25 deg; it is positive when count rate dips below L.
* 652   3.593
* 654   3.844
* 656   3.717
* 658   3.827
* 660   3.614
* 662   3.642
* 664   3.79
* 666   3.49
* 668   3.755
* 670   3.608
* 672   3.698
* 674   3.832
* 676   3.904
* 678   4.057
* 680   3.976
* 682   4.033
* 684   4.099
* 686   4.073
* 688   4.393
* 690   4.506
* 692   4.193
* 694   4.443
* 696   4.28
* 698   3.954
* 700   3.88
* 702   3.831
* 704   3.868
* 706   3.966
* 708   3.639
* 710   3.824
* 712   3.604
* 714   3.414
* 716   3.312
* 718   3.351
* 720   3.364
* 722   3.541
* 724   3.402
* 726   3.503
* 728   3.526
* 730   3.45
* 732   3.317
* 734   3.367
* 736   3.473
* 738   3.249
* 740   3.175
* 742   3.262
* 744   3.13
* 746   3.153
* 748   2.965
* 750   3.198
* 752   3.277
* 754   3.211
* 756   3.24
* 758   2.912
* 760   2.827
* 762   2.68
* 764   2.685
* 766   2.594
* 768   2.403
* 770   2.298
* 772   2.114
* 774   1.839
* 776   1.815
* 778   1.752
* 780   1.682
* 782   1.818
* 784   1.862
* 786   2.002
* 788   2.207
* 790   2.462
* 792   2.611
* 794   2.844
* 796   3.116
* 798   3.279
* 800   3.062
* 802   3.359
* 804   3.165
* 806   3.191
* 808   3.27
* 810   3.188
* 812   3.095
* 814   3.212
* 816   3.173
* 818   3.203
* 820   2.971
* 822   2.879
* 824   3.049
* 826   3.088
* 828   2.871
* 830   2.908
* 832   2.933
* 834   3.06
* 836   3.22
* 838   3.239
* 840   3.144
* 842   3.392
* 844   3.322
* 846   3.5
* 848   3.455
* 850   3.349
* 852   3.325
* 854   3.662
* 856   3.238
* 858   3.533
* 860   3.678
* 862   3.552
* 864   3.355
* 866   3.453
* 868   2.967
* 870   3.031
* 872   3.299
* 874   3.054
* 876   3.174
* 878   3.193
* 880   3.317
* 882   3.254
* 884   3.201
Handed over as 6.7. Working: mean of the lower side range 3.85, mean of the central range 2.78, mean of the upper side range 3.12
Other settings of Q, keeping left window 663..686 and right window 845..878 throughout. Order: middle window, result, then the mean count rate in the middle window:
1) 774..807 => 9.7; 2.49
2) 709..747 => 3.2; 3.39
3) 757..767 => 2.4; 2.74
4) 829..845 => 1.2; 3.15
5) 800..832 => 3.4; 3.1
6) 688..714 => -1.5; 3.99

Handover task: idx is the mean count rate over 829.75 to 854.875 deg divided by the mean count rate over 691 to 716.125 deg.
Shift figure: 0.84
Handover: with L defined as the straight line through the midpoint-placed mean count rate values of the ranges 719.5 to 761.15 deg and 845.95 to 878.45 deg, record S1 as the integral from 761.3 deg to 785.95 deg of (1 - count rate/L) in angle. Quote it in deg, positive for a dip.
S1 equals 8.7 deg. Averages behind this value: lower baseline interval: 3.26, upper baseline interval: 3.34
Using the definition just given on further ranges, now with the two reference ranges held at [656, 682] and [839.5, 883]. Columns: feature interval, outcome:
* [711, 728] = 1.01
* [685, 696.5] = -1.83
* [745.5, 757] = 1.32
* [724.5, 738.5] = 0.82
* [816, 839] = 2.46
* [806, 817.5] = 0.86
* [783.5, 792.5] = 3.27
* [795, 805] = 0.80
